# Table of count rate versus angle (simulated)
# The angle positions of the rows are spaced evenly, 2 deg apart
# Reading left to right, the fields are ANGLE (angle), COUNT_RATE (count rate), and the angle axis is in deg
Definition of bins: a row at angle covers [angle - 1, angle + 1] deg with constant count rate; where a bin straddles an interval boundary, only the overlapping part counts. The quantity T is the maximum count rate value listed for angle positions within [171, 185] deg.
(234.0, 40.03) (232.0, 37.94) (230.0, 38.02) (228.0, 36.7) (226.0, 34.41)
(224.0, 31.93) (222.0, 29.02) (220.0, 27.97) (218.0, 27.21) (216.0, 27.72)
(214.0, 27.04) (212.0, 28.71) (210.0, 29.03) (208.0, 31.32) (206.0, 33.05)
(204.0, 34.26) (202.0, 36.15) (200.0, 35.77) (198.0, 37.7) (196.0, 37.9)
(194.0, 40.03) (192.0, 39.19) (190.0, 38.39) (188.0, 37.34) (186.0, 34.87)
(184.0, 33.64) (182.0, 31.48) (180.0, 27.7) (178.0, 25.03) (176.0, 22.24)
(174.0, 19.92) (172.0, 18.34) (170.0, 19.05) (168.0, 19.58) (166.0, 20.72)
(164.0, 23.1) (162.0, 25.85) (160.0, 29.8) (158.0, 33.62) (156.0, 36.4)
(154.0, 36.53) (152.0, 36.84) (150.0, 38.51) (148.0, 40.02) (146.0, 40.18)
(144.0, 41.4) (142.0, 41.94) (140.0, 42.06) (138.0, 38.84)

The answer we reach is 33.64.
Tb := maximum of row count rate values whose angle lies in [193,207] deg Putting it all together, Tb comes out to 40.03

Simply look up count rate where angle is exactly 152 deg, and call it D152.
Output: 36.84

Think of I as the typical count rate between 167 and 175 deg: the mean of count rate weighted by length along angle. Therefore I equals 19.2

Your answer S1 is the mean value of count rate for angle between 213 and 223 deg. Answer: 27.8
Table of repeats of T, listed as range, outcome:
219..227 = 34.41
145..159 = 40.18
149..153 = 38.51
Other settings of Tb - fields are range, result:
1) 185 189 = 37.34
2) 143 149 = 41.4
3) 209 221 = 29.03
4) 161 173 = 25.85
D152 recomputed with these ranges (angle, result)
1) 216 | 27.72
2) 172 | 18.34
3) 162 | 25.85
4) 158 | 33.62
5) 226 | 34.41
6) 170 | 19.05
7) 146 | 40.18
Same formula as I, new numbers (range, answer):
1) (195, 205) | 36.4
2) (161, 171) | 21.7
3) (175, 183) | 26.6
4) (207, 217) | 28.8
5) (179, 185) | 30.9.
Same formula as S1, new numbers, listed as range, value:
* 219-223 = 28.5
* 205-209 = 32.2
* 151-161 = 34.6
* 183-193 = 36.7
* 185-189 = 36.1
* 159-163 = 27.8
